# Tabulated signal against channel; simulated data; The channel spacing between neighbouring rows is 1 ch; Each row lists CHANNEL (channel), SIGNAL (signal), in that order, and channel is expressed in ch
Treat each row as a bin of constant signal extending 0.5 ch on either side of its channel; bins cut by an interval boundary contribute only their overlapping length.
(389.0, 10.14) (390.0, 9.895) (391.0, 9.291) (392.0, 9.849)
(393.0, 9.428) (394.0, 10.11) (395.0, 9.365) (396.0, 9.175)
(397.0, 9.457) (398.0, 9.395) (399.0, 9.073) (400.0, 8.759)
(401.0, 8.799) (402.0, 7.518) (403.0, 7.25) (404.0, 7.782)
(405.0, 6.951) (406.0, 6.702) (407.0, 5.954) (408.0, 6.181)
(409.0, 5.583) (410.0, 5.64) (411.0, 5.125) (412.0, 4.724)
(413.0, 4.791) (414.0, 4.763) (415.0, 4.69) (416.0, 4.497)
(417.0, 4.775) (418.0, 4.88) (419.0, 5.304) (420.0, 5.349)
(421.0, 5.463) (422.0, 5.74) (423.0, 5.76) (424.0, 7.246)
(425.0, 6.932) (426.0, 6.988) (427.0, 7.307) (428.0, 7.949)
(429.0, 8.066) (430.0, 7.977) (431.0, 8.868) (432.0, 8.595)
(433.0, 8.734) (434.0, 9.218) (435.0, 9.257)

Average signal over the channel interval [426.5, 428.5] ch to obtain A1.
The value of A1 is 7.63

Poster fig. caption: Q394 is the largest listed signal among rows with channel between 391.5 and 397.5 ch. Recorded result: 10.11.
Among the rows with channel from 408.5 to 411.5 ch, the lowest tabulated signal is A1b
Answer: 5.125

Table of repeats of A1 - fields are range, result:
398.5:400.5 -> 8.92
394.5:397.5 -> 9.33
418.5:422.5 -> 5.46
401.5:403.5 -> 7.38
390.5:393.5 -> 9.52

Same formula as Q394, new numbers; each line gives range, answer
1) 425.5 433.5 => 8.868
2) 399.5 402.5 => 8.799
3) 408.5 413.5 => 5.64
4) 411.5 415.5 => 4.791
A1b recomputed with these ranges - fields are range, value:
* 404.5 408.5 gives 5.954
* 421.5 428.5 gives 5.74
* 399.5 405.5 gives 6.951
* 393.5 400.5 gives 8.759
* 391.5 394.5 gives 9.428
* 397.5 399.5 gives 9.073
